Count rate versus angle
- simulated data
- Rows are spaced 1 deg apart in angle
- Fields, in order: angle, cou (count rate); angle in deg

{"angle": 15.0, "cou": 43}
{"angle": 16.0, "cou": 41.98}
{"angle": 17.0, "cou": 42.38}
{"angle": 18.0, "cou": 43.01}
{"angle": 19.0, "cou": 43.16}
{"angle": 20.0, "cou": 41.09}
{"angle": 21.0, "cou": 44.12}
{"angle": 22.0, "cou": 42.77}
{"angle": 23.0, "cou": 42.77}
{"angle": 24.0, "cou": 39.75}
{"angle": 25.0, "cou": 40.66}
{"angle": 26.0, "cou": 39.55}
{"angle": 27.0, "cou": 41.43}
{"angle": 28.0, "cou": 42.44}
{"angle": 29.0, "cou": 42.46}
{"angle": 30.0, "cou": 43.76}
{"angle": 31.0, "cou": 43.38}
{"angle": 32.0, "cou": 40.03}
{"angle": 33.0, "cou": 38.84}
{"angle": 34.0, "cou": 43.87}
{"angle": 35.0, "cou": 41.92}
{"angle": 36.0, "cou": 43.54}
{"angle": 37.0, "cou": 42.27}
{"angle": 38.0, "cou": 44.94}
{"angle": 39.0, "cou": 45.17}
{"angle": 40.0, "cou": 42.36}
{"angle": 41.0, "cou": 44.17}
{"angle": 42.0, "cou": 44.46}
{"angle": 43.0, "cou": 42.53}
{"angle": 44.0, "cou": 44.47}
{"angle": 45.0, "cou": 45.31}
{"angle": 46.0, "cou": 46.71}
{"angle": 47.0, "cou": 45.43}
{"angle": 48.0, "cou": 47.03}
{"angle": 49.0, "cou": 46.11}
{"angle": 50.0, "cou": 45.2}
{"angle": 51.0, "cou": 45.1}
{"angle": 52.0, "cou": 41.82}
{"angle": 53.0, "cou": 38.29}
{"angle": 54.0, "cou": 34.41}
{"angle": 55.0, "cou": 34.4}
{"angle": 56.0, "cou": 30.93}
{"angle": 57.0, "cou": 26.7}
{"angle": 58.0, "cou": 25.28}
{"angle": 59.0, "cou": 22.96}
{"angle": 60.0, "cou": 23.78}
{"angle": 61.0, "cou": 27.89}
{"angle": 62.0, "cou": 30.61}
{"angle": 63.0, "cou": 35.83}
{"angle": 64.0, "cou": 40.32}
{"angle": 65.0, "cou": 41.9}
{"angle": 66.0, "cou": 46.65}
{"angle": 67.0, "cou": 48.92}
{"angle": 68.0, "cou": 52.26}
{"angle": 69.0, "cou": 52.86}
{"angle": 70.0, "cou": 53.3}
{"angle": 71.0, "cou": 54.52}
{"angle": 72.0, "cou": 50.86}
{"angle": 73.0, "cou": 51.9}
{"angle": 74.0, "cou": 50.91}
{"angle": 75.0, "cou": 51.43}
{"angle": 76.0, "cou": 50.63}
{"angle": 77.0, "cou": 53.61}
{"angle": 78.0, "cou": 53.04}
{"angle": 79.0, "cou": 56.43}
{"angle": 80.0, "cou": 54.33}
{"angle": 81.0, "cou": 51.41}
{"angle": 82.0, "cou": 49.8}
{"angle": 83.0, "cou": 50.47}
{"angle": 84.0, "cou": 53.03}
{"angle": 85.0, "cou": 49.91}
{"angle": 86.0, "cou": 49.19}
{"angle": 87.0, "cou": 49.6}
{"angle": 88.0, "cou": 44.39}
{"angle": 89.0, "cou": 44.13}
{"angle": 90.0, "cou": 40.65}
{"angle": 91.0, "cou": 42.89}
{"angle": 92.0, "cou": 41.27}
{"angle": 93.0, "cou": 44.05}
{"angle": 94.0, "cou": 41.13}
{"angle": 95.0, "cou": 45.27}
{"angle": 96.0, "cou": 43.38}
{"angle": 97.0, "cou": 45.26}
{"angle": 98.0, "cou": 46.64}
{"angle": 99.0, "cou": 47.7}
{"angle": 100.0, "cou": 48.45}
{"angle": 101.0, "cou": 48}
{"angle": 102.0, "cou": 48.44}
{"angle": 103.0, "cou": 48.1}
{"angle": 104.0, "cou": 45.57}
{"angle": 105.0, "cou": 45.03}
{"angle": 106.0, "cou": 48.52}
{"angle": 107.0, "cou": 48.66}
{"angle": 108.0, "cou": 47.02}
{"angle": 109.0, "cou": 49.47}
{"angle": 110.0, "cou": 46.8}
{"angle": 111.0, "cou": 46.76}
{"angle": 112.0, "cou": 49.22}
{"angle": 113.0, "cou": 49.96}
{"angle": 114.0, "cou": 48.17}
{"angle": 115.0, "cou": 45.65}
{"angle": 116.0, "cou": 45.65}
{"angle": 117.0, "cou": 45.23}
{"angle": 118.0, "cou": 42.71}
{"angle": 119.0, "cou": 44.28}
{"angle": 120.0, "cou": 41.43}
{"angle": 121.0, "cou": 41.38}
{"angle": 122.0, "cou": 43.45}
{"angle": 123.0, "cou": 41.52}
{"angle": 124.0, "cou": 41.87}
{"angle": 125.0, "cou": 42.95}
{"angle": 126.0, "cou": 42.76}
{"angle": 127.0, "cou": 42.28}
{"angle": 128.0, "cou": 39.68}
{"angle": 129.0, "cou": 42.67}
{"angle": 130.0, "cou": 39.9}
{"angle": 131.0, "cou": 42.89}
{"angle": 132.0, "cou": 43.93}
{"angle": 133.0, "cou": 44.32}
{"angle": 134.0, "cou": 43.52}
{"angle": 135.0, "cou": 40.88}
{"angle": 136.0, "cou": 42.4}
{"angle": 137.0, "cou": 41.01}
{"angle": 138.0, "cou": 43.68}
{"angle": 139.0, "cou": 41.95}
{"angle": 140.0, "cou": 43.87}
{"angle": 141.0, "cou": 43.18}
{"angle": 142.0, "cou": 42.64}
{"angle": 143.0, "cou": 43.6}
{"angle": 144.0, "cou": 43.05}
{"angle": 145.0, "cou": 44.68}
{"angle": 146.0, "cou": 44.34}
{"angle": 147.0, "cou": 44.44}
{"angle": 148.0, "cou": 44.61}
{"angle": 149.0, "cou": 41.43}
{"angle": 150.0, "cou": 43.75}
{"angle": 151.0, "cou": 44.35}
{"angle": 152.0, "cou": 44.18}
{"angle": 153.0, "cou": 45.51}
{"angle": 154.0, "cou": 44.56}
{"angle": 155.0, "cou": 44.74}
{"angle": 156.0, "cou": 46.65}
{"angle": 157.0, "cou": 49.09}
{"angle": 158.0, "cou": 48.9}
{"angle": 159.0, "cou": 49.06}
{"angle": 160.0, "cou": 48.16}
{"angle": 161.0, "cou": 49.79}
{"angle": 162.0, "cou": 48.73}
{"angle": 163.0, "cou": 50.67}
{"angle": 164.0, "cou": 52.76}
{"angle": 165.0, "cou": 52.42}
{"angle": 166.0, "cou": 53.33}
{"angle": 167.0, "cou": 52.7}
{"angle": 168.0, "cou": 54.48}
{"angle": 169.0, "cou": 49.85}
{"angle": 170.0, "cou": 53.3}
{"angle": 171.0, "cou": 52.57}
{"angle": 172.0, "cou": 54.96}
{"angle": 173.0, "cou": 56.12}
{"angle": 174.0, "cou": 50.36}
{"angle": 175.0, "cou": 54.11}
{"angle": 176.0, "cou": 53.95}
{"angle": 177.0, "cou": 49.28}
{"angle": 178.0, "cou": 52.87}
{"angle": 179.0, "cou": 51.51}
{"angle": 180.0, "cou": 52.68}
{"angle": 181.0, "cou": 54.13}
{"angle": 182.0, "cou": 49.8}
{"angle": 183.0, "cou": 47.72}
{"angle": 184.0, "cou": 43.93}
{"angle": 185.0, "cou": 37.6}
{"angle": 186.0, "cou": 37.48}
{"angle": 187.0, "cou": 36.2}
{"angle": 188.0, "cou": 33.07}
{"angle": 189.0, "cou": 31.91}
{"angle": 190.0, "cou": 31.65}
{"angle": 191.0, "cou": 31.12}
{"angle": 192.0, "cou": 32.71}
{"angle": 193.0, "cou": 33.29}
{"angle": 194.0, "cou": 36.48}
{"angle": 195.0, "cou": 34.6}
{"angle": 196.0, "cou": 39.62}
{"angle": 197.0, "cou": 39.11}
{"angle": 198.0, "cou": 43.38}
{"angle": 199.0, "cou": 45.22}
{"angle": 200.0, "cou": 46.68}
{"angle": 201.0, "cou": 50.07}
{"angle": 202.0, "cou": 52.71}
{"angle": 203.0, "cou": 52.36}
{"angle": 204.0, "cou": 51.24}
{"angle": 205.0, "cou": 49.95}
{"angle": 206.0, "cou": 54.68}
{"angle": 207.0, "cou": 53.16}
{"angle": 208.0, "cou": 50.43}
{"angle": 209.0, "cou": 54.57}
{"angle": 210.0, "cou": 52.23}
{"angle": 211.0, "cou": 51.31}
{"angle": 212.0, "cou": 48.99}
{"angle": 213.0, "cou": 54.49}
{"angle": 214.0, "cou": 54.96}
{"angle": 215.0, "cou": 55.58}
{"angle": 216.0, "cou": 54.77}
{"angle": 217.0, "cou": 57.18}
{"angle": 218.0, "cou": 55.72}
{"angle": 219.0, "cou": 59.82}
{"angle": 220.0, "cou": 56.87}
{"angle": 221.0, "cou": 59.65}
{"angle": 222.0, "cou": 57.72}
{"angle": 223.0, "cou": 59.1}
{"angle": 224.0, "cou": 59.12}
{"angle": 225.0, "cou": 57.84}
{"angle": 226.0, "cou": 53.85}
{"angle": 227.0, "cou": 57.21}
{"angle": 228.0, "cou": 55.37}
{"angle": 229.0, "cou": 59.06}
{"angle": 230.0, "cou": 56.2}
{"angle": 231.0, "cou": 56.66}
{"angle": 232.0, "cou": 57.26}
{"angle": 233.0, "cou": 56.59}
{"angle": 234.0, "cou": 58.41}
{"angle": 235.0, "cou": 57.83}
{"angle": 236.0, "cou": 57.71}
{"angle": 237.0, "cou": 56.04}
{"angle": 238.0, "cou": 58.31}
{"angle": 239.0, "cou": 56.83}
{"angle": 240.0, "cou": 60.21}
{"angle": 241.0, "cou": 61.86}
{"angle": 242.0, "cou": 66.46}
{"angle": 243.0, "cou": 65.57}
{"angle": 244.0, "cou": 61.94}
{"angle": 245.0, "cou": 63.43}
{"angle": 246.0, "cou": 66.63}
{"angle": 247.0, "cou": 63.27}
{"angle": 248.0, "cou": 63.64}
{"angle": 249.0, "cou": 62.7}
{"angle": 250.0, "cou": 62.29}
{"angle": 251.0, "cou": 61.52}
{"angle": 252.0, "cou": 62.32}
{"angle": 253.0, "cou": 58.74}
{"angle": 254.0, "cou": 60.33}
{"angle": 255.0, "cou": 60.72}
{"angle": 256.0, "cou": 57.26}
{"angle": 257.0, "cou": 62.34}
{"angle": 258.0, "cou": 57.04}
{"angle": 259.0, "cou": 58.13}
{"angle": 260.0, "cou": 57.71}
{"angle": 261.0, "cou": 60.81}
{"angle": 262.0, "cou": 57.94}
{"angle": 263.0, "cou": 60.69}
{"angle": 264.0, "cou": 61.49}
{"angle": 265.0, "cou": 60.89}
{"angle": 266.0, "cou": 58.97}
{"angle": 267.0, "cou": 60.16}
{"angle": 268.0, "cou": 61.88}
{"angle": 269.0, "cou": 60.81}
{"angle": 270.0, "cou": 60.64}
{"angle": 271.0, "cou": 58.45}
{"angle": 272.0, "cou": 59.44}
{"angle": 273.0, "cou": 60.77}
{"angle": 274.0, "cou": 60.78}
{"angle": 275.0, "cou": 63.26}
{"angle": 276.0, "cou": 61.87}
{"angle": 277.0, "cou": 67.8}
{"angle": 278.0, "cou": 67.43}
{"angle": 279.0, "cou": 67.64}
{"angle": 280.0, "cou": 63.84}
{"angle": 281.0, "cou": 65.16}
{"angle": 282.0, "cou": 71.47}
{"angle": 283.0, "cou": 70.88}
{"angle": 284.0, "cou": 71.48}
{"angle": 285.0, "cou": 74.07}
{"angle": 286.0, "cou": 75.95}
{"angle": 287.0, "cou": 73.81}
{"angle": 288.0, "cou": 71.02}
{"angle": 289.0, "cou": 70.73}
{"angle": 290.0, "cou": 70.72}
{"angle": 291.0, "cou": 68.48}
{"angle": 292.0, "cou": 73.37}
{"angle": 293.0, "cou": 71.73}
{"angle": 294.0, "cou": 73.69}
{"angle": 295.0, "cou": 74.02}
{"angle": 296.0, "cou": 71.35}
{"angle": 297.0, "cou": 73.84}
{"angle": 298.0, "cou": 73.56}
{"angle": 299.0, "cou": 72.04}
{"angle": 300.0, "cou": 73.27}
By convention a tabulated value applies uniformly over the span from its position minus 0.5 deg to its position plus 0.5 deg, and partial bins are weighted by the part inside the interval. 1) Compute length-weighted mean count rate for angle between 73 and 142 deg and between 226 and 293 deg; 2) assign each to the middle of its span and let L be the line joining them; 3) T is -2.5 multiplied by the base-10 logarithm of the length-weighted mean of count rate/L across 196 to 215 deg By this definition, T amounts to 0.133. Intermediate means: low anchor 46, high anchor 62.6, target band 50.2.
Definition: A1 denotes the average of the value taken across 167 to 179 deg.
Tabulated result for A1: 52.8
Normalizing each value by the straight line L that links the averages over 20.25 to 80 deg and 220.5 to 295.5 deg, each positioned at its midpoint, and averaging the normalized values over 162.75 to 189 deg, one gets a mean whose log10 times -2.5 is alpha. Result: 0.12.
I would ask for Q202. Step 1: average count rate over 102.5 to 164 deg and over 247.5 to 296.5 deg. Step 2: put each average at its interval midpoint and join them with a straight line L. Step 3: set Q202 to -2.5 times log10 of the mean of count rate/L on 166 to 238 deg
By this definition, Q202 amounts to 0.09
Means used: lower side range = 44.9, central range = 50.4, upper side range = 64.7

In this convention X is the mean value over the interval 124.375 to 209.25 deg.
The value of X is 45.6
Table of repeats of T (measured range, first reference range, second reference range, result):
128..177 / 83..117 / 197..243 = 0.08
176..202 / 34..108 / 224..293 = 0.30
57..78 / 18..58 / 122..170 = -0.01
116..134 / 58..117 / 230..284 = 0.16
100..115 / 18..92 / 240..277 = 0.01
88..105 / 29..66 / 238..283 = -0.01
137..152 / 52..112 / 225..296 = 0.18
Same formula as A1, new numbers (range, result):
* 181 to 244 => 50.9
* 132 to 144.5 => 42.9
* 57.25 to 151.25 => 44.9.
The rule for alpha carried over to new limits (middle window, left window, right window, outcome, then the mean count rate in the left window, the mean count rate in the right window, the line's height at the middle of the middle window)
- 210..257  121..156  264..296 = 0.007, 43.1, 66.8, 59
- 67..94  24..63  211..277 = -0.151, 39.7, 59.3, 43.3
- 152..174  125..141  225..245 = -0.067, 42.4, 58.7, 47.2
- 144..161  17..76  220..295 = 0.151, 42.1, 62.5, 52.4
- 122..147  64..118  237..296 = 0.216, 48.1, 64.2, 52.1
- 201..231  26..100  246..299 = 0.084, 44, 65.1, 59.4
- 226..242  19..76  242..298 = 0.061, 42.1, 64.9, 61.2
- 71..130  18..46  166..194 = -0.064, 42.7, 45.9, 44.2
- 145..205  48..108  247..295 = 0.180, 44.7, 64.4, 54.6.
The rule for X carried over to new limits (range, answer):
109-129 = 44.4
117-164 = 44.1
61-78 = 47.5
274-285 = 67.1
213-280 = 59.9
